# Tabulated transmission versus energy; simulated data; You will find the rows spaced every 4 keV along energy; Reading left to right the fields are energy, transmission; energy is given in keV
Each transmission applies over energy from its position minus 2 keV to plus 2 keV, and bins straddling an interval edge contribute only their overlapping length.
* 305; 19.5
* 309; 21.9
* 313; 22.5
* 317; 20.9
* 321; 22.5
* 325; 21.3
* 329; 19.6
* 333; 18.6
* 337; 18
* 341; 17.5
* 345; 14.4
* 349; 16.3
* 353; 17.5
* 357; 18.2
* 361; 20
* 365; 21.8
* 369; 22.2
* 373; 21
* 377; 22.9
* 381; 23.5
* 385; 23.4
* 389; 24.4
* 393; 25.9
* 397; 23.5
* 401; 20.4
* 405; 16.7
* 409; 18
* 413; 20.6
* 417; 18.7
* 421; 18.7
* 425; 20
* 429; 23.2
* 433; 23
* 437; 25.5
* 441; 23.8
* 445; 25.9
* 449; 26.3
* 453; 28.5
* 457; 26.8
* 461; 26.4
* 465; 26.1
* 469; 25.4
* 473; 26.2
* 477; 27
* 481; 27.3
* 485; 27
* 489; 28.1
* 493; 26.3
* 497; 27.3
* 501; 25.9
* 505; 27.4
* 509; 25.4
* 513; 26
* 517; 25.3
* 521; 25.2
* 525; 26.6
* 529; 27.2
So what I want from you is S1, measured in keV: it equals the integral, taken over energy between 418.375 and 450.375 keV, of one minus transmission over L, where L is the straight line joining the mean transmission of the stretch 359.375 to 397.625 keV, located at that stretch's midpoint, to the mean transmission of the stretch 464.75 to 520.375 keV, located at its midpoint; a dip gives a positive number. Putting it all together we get 1.9 keV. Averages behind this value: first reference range 22.9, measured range 23.2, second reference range 26.5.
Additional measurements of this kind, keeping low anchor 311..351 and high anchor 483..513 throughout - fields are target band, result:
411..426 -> 2.37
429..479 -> -2.16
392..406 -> 0.34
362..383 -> -1.13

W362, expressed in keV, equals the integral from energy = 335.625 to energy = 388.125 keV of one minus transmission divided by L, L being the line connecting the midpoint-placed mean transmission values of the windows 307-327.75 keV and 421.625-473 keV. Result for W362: 6.92 keV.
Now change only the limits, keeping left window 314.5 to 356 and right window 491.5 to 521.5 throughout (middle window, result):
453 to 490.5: -3.3 keV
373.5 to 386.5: -1.5 keV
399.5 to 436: 3.7 keV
